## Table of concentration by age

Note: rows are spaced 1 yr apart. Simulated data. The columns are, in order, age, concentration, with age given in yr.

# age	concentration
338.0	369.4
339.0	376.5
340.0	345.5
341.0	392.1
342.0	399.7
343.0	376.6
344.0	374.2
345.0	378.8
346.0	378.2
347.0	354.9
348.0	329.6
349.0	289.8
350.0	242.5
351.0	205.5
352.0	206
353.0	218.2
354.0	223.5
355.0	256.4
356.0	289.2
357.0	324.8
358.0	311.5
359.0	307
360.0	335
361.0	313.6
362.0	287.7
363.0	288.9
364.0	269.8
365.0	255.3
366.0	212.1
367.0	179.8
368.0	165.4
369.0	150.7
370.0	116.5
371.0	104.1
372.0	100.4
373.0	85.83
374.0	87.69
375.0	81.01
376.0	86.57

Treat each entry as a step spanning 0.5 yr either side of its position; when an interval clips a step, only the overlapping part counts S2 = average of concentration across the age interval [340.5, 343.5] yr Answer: 389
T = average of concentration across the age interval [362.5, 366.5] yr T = 257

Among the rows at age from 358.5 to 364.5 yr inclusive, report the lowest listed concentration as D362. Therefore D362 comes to 269.8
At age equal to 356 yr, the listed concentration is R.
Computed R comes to 289.2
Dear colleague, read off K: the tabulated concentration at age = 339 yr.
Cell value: 376.5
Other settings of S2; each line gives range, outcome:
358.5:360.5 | 321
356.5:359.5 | 314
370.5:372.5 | 102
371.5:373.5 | 93.1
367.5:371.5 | 134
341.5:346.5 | 382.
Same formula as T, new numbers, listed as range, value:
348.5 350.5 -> 266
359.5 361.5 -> 324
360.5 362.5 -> 301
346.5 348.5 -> 342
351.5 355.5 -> 226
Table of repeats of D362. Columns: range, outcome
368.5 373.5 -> 85.83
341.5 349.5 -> 289.8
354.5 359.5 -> 256.4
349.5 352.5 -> 205.5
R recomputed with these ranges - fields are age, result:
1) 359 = 307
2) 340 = 345.5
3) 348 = 329.6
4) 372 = 100.4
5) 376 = 86.57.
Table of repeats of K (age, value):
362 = 287.7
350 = 242.5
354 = 223.5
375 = 81.01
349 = 289.8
